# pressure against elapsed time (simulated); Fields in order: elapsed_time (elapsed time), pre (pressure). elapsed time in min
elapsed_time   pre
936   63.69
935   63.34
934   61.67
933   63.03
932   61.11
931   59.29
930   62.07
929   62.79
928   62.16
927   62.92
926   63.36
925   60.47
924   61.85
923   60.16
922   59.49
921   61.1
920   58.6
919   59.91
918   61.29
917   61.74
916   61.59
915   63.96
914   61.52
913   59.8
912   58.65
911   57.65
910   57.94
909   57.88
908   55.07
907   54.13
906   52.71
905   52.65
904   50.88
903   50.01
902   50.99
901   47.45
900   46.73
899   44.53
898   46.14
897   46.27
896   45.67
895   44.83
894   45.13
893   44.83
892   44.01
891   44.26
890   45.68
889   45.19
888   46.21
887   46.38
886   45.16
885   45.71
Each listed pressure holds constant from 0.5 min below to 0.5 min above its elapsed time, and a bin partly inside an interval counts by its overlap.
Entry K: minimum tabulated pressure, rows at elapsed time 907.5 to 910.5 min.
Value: 55.07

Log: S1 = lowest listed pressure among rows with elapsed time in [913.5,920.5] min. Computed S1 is 58.6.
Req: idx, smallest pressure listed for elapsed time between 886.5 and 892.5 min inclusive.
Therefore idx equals 44.01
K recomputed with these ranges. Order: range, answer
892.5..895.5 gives 44.83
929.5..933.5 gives 59.29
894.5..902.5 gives 44.53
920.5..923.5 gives 59.49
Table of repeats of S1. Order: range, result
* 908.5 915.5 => 57.65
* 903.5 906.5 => 50.88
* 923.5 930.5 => 60.47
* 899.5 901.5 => 46.73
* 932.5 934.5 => 61.67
